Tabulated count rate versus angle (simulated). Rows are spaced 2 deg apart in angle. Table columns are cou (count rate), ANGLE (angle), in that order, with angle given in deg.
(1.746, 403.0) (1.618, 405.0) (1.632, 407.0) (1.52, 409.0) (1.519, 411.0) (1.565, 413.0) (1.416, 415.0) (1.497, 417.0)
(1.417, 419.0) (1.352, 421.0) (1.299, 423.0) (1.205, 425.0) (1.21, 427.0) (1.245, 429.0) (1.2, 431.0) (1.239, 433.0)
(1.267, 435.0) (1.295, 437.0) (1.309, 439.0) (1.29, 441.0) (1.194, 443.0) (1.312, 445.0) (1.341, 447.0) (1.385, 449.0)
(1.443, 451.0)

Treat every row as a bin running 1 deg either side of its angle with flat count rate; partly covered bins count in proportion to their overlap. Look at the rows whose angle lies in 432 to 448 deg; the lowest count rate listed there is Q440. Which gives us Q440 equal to 1.194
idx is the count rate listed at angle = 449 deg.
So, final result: 1.385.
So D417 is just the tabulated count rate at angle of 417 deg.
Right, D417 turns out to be 1.497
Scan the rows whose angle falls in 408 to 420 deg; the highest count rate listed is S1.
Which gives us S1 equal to 1.565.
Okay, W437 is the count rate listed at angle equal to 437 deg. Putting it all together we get 1.295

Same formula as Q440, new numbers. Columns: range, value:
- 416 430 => 1.205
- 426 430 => 1.21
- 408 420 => 1.416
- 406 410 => 1.52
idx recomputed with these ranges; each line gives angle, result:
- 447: 1.341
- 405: 1.618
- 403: 1.746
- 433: 1.239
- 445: 1.312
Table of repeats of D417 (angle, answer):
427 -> 1.21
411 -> 1.519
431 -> 1.2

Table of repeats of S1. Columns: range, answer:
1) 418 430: 1.417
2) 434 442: 1.309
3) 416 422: 1.497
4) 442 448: 1.341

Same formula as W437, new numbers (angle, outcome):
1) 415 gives 1.416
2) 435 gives 1.267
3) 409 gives 1.52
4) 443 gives 1.194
